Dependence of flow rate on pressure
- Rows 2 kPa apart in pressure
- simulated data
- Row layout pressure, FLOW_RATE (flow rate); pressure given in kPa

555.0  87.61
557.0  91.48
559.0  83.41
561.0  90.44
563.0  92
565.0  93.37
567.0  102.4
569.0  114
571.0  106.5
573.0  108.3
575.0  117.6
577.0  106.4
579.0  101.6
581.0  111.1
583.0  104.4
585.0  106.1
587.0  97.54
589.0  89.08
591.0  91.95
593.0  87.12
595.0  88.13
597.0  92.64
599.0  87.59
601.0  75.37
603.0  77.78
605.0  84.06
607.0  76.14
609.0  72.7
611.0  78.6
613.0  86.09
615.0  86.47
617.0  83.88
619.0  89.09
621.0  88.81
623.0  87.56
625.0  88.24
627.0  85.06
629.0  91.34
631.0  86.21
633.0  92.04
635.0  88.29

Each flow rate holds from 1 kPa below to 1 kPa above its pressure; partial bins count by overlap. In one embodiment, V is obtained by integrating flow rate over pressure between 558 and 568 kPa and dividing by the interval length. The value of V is 92.3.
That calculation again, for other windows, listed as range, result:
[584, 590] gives 97.6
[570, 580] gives 108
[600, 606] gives 79.1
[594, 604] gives 84.3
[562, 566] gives 92.7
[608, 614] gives 79.1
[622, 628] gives 87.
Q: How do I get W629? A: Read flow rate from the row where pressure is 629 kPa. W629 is 91.34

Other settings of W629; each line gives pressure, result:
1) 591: 91.95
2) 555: 87.61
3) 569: 114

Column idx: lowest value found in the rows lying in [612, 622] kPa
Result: 83.88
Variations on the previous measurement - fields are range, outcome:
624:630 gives 85.06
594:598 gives 88.13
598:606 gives 75.37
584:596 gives 87.12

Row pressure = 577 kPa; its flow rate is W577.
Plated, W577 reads 106.4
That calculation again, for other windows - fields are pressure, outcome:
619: 89.09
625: 88.24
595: 88.13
